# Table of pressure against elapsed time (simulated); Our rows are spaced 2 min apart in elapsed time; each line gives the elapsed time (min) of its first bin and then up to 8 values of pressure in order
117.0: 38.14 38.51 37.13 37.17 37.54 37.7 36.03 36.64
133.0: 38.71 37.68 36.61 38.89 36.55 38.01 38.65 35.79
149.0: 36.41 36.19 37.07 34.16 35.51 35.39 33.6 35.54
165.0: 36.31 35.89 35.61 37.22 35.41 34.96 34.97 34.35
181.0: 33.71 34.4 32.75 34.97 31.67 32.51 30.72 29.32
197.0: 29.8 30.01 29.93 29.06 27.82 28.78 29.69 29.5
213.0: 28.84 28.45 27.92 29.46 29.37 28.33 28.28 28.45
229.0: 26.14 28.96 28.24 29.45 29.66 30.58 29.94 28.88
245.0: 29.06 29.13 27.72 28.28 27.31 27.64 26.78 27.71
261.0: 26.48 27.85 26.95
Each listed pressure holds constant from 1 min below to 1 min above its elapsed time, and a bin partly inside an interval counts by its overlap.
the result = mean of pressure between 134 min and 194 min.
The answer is 35.4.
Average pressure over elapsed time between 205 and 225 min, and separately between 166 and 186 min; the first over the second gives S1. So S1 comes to 0.83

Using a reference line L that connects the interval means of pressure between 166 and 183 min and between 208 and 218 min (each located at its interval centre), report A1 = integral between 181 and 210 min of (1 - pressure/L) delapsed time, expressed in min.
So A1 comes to 0.8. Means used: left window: 35.2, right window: 28.9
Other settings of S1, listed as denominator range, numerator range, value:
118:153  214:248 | 0.77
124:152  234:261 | 0.77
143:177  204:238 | 0.80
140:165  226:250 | 0.80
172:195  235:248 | 0.88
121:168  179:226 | 0.83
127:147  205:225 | 0.77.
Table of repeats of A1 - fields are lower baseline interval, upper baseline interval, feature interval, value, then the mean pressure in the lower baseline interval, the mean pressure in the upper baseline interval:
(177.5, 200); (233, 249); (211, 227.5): 1.0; 32.3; 29.3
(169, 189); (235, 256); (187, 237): 3.8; 34.6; 28.8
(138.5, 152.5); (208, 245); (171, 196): -0.1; 37.1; 28.9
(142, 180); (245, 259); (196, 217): 1.8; 35.8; 27.9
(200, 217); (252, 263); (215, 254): -0.9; 28.9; 27.2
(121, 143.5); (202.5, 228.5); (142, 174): -1.3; 37.4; 28.7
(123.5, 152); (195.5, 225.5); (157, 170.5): -0.5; 37.2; 29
